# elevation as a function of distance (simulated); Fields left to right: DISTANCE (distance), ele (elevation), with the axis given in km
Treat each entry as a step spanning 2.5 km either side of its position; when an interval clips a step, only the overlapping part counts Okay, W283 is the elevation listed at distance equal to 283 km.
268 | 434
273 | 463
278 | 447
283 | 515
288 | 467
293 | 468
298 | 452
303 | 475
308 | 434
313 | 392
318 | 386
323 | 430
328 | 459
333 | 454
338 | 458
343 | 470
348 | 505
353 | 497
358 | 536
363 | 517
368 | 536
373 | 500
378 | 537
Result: 515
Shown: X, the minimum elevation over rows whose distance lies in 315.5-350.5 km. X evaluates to 386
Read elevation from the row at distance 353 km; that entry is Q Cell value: 497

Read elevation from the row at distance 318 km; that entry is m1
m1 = 386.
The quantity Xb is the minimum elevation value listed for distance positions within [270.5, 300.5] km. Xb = 447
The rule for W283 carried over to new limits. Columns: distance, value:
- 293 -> 468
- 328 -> 459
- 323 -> 430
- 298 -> 452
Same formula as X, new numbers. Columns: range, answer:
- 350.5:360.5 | 497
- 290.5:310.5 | 434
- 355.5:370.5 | 517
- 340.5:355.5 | 470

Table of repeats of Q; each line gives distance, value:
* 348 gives 505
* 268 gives 434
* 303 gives 475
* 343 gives 470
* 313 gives 392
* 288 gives 467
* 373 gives 500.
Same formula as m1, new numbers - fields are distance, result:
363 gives 517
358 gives 536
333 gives 454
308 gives 434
